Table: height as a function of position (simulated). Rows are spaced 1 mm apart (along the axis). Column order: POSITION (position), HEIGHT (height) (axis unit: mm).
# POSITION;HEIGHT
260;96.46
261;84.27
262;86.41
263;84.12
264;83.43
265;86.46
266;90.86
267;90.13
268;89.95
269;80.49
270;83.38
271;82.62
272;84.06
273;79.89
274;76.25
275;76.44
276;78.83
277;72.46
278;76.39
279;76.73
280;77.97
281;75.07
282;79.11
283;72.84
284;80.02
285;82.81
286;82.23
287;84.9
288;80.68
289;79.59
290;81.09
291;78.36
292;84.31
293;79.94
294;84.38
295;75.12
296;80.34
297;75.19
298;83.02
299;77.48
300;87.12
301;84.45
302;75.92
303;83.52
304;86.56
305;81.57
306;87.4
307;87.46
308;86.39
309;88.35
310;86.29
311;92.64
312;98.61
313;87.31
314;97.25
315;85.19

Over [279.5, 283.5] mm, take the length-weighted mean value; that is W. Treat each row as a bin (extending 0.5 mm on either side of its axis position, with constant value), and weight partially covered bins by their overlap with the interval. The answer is 76.2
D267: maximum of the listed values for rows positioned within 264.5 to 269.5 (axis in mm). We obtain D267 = 90.86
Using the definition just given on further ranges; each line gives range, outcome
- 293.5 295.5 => 84.38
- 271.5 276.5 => 84.06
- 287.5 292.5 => 84.31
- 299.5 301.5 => 87.12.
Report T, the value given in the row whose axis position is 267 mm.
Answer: 90.13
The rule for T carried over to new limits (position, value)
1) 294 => 84.38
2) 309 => 88.35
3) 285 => 82.81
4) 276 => 78.83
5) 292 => 84.31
